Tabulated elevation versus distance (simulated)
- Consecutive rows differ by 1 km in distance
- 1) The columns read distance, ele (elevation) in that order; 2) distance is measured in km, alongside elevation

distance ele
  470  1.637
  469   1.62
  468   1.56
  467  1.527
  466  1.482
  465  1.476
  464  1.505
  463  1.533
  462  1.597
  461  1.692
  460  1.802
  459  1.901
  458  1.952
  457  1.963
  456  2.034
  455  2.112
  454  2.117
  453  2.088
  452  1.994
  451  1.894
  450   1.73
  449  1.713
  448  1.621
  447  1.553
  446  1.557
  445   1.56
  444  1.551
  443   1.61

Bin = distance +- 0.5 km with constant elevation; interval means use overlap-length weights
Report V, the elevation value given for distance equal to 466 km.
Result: 1.482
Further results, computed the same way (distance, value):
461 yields 1.692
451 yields 1.894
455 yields 2.112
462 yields 1.597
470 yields 1.637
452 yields 1.994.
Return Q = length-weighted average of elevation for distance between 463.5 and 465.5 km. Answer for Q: 1.49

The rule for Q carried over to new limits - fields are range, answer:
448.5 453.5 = 1.88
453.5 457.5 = 2.06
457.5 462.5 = 1.79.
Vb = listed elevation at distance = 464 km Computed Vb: 1.505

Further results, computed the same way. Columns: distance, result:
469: 1.62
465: 1.476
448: 1.621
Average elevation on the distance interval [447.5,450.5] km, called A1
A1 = 1.69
